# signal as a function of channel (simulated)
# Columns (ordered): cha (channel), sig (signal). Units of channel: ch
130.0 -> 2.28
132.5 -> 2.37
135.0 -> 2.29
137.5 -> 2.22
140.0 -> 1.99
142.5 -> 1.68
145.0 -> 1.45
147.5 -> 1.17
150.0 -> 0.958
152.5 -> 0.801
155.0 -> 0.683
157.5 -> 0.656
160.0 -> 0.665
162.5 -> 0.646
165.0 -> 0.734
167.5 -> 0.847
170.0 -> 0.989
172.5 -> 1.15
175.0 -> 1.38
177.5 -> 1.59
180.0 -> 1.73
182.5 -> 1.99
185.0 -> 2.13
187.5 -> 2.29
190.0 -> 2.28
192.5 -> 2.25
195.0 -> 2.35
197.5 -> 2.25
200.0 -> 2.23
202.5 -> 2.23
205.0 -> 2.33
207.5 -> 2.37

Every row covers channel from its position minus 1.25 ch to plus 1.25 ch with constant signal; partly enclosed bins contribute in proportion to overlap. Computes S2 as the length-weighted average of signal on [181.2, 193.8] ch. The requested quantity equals 2.19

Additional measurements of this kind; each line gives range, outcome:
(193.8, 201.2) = 2.28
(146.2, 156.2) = 0.907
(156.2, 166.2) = 0.675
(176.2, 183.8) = 1.77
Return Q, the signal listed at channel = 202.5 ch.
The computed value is 2.23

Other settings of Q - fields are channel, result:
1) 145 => 1.45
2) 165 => 0.734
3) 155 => 0.683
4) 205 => 2.33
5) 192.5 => 2.25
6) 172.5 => 1.15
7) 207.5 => 2.37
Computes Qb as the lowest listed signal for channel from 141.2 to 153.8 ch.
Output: 0.801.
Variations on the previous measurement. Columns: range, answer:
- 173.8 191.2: 1.38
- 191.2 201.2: 2.23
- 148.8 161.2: 0.656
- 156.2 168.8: 0.646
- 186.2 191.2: 2.28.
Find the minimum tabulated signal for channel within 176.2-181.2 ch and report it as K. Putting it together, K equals 1.59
